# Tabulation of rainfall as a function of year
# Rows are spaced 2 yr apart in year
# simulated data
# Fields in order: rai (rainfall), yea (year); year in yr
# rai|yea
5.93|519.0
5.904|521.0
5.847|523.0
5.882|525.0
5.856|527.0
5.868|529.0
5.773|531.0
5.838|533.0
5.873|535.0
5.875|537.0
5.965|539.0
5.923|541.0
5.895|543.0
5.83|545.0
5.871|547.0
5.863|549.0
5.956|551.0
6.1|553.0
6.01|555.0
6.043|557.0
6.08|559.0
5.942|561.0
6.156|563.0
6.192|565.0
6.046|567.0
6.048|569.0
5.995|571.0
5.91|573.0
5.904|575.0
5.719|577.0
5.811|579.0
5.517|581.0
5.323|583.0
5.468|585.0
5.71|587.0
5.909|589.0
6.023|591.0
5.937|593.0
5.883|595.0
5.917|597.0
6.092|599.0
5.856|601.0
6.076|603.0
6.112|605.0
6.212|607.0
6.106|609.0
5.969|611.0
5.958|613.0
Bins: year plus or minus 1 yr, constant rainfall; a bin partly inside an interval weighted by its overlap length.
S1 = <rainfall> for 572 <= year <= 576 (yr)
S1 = 5.91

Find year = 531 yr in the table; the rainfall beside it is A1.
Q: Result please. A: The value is 5.773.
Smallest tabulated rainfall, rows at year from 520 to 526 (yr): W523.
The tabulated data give 5.847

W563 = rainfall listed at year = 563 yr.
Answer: 6.156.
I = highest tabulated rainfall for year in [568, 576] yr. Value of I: 6.048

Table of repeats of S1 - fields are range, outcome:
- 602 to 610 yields 6.13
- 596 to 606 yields 6.01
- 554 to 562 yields 6.02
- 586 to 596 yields 5.89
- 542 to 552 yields 5.88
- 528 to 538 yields 5.85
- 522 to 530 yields 5.86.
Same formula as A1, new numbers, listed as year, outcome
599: 6.092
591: 6.023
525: 5.882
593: 5.937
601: 5.856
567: 6.046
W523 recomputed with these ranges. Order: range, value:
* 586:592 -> 5.71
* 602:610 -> 6.076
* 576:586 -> 5.323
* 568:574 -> 5.91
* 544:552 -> 5.83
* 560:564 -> 5.942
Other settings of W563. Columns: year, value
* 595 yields 5.883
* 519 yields 5.93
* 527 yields 5.856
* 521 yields 5.904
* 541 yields 5.923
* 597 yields 5.917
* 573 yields 5.91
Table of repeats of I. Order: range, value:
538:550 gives 5.965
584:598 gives 6.023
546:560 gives 6.1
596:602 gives 6.092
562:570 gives 6.192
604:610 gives 6.212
